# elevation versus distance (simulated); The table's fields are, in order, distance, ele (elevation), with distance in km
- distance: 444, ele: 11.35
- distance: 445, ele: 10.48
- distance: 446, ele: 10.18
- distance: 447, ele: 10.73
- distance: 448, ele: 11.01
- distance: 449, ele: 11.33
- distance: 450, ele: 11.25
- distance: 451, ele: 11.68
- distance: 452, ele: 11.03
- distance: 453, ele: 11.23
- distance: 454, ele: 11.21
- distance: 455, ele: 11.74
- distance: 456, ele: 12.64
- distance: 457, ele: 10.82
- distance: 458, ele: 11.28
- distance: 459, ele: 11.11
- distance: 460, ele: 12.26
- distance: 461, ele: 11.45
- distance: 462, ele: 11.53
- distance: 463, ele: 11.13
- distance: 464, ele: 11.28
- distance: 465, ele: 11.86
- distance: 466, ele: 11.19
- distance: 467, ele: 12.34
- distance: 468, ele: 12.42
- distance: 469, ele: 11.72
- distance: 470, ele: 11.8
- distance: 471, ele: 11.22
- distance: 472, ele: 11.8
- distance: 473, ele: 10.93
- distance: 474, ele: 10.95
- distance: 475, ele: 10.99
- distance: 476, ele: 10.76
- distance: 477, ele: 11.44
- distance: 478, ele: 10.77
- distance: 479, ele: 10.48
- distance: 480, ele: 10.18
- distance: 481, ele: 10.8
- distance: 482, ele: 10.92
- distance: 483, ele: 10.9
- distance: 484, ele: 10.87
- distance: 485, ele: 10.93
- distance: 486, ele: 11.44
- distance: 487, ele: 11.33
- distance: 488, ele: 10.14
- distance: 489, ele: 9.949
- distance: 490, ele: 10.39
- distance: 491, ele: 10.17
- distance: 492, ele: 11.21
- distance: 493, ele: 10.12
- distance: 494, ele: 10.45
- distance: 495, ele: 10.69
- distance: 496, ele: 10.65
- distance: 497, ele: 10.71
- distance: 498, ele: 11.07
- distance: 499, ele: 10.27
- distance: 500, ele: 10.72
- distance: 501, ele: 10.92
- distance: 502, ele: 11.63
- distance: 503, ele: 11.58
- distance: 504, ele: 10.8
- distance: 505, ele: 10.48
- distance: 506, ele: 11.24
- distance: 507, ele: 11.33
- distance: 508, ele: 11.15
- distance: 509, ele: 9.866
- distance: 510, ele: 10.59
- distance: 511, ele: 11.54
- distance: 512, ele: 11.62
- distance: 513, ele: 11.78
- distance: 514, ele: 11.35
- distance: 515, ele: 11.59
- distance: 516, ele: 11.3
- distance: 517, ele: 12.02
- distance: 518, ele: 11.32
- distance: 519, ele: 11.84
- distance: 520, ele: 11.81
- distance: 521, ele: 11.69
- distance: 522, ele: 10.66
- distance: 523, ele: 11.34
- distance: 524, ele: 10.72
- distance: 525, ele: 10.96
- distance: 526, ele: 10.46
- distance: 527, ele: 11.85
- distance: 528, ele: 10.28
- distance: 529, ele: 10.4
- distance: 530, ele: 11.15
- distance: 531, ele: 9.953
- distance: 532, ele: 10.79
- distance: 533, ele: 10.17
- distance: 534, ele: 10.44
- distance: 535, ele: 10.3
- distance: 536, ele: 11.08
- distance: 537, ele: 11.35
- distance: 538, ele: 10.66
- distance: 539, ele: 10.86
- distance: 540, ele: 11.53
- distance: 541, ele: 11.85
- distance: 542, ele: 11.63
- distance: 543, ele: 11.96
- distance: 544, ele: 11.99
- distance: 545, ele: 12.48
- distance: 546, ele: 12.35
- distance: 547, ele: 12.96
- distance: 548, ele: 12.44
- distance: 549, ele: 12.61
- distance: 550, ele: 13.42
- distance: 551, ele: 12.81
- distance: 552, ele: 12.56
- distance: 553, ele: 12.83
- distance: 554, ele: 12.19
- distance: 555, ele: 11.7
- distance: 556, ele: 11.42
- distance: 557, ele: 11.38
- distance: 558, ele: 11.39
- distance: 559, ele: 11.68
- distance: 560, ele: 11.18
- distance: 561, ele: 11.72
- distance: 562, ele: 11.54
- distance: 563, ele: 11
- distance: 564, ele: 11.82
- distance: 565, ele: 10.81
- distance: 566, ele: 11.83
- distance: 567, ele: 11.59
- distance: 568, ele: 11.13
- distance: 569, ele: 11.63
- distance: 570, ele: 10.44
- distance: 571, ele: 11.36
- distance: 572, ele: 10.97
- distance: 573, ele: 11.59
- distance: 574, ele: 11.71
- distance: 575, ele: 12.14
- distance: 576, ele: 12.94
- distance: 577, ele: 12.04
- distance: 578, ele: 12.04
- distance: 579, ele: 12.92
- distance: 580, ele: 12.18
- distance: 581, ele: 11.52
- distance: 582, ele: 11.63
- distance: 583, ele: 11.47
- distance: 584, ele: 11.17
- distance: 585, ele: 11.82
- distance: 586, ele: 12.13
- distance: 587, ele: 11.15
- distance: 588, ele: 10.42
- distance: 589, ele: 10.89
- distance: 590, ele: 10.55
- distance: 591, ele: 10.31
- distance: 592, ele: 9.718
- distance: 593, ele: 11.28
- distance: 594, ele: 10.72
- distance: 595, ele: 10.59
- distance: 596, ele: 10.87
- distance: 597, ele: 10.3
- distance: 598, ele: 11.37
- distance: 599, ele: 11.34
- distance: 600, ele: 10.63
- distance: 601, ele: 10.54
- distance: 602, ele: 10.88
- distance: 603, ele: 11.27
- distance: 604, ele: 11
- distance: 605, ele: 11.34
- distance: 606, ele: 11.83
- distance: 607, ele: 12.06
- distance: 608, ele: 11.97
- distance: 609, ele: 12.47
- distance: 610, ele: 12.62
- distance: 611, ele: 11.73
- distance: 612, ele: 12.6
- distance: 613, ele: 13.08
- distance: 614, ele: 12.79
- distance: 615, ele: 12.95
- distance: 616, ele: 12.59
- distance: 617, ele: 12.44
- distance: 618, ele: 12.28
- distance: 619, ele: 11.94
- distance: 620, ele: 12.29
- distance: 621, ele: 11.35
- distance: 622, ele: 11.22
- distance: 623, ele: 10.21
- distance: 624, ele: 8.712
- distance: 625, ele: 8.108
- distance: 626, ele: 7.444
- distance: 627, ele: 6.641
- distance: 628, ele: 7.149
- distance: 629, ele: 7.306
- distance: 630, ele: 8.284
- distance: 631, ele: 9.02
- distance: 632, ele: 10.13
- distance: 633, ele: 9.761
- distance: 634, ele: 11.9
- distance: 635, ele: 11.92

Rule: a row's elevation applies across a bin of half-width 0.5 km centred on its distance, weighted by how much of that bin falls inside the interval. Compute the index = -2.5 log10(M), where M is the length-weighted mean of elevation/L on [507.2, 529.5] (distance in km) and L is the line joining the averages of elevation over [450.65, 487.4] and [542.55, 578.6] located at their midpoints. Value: 0.04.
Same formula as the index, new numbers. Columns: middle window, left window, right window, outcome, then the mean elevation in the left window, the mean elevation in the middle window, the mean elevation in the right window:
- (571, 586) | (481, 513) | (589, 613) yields -0.07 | 10.8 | 11.9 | 11.2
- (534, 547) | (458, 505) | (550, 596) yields -0.02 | 11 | 11.5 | 11.5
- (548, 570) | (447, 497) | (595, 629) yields -0.07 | 11.1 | 11.8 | 11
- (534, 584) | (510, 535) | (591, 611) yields -0.06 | 11.1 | 11.7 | 11.2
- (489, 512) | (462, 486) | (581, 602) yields 0.04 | 11.2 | 10.8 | 11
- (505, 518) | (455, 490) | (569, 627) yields 0.00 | 11.2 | 11.3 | 11.3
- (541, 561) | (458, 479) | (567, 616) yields -0.06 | 11.4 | 12.1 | 11.5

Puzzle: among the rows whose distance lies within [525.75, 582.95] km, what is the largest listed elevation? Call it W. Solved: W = 13.42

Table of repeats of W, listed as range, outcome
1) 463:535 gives 12.42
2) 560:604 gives 12.94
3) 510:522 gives 12.02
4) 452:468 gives 12.64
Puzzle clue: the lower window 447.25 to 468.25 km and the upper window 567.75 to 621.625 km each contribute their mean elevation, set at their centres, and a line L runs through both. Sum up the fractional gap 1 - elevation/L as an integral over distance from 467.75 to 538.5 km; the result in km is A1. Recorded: 3.4 km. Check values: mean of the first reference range 11.5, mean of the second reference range 11.6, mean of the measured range 11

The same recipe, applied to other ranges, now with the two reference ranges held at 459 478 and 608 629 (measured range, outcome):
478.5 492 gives 0.9 km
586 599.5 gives 0.3 km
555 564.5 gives -0.3 km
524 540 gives 0.7 km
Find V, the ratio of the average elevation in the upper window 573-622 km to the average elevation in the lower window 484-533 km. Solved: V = 1.1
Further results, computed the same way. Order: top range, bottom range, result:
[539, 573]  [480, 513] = 1.09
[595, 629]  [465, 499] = 1.01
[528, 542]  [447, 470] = 0.94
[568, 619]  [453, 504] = 1.04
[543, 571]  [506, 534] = 1.07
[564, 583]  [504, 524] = 1.04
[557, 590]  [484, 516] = 1.06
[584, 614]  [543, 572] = 0.95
